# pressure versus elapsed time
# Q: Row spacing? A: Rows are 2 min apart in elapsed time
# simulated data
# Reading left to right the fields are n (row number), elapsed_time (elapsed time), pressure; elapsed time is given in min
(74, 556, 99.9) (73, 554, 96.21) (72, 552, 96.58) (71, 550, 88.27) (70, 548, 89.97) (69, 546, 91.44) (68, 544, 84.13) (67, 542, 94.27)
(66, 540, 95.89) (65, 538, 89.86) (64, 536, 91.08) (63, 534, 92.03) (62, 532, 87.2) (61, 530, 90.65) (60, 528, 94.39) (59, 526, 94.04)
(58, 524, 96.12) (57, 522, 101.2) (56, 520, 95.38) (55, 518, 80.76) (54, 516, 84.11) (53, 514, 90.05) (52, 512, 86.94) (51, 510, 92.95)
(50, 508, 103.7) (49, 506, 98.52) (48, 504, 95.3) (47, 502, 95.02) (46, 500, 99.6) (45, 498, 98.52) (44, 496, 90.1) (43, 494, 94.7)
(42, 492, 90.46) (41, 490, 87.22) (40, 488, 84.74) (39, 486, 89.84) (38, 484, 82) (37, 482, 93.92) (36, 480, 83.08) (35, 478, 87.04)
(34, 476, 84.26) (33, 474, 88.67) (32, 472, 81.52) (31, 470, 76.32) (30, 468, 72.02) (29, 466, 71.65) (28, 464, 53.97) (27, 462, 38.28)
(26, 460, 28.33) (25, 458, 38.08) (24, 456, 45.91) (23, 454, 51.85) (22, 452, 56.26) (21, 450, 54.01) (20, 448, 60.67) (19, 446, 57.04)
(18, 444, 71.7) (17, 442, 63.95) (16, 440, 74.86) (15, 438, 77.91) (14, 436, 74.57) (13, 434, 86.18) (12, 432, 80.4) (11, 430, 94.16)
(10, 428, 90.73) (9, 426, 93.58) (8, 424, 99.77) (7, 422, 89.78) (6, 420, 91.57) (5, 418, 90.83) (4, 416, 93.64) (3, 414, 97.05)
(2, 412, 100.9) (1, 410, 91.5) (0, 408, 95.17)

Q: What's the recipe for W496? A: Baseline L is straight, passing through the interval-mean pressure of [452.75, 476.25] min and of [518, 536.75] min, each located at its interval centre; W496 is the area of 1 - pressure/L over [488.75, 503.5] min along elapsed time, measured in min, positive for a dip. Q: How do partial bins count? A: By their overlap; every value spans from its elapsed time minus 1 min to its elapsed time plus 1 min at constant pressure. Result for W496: -3.26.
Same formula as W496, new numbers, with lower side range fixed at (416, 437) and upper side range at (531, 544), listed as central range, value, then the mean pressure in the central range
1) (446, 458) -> 4.95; 52.7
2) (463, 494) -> 2.75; 82.2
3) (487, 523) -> -0.84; 92.7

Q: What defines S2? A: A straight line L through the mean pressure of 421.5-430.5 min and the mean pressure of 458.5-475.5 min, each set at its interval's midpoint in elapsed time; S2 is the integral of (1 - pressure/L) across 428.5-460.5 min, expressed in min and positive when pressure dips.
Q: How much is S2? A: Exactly 6.7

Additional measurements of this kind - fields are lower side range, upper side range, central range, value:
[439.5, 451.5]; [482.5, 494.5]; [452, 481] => 4.6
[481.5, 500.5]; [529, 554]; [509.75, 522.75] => 0.2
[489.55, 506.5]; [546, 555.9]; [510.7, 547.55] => 1.1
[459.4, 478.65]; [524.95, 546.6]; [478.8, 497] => -3.2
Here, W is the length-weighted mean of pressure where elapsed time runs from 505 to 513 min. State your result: 95.5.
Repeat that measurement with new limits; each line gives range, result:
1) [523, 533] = 92.5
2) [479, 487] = 87.2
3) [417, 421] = 91.2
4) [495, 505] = 95.7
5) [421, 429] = 93.5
